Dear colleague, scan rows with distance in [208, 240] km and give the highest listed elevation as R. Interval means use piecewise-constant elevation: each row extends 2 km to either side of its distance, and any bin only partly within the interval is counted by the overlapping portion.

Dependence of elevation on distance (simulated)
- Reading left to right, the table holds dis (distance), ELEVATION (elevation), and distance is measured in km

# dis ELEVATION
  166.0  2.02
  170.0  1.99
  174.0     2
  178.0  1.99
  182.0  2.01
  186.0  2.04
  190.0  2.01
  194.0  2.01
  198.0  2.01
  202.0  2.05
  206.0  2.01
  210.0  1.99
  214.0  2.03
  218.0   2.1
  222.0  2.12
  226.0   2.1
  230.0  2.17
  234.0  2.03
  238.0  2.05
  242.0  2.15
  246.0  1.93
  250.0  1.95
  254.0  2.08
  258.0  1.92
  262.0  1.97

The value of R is 2.17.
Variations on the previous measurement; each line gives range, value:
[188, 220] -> 2.1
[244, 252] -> 1.95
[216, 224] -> 2.12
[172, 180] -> 2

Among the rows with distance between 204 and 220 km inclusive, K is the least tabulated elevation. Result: 1.99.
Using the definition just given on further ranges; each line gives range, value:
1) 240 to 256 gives 1.93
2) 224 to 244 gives 2.03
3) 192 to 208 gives 2.01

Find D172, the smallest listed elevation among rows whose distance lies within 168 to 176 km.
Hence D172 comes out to 1.99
